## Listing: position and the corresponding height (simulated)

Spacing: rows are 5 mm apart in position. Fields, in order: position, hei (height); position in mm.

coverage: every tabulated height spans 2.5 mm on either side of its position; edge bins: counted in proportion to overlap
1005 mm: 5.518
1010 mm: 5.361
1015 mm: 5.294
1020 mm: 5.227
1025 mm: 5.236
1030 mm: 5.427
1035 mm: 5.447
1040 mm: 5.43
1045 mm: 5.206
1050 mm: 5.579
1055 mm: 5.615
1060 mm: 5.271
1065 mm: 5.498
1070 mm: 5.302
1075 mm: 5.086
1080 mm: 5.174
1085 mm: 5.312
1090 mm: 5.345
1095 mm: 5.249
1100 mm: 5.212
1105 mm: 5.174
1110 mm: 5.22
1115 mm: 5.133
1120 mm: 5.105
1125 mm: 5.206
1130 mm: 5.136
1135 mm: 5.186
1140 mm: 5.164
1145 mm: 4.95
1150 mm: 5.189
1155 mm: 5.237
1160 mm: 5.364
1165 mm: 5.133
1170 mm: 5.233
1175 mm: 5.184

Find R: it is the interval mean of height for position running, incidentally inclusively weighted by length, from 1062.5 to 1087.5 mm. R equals 5.27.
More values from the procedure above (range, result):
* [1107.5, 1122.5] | 5.15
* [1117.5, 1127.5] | 5.16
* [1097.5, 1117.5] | 5.18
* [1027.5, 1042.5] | 5.43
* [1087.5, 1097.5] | 5.3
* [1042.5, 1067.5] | 5.43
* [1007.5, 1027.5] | 5.28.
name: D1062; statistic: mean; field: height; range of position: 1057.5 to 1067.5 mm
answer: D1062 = 5.38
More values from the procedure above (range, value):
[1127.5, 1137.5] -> 5.16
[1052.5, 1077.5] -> 5.35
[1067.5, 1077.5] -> 5.19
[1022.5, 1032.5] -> 5.33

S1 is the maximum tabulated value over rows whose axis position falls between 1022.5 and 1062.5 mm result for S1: 5.615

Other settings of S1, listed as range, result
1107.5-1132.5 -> 5.22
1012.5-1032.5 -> 5.427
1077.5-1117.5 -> 5.345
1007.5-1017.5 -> 5.361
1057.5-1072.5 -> 5.498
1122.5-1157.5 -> 5.237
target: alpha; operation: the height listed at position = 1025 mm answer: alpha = 5.236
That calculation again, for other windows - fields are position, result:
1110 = 5.22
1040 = 5.43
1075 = 5.086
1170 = 5.233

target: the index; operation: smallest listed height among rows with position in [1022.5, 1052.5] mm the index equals 5.206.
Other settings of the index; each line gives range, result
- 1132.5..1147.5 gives 4.95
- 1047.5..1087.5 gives 5.086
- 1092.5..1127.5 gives 5.105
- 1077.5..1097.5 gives 5.174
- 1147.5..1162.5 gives 5.189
